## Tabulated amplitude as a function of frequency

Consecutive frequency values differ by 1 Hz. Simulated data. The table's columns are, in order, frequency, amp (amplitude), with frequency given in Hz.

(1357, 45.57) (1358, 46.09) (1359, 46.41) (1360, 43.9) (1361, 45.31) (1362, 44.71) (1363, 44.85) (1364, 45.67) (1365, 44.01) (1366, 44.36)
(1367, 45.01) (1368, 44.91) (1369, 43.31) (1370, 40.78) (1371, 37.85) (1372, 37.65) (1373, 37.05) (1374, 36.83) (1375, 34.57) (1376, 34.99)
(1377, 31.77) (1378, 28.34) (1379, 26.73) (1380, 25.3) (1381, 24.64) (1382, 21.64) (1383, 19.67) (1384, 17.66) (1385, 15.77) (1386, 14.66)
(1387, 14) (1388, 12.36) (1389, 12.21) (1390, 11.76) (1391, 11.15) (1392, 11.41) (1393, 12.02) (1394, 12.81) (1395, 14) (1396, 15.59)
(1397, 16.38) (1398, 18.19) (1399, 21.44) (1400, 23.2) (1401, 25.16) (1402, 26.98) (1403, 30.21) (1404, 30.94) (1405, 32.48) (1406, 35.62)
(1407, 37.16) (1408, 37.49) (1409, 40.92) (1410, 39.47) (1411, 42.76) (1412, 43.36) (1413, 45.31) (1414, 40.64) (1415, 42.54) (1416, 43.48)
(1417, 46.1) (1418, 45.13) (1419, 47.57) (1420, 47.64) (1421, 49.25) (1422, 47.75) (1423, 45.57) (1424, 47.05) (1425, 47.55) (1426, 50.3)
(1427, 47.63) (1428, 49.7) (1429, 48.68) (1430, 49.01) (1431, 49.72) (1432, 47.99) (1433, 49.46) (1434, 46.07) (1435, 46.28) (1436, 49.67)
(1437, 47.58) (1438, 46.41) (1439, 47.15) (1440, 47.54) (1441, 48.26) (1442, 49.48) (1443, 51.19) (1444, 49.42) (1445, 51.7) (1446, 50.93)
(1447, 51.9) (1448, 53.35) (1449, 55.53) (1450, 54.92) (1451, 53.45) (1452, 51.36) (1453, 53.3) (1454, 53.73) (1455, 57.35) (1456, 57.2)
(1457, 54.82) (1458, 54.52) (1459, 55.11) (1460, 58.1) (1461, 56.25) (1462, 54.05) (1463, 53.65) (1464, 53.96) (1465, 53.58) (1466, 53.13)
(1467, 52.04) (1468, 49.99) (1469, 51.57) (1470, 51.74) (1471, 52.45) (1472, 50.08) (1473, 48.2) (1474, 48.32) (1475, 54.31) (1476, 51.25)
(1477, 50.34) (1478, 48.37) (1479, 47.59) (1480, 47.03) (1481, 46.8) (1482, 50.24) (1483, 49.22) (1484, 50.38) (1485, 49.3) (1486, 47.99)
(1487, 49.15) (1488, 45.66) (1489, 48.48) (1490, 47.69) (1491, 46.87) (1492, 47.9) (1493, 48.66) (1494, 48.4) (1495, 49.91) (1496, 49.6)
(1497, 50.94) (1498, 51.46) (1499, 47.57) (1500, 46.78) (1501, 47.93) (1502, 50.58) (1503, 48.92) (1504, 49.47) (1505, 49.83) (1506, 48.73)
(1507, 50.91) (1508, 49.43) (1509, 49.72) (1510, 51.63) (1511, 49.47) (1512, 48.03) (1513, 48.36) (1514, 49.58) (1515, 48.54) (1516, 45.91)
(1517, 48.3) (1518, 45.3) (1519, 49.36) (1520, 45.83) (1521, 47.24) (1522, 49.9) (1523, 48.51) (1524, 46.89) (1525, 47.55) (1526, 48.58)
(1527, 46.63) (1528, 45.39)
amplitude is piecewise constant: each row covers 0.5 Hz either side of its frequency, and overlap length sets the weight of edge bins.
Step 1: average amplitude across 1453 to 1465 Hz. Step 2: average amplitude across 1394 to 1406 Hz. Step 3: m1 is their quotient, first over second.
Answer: 2.4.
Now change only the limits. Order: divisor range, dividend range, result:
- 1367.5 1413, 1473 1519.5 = 1.82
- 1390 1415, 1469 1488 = 1.79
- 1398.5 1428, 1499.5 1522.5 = 1.21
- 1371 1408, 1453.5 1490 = 2.19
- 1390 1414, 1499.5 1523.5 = 1.80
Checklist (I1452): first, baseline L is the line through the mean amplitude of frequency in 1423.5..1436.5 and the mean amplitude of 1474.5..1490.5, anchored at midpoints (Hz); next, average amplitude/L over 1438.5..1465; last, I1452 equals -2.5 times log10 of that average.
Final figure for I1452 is -0.09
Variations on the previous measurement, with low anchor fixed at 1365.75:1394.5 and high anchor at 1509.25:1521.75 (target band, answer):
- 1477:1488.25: -0.13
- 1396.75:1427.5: -0.22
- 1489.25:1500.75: -0.09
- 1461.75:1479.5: -0.25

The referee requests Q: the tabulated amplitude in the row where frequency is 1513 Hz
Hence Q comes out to 48.36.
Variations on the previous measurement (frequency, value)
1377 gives 31.77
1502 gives 50.58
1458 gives 54.52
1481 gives 46.8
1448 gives 53.35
